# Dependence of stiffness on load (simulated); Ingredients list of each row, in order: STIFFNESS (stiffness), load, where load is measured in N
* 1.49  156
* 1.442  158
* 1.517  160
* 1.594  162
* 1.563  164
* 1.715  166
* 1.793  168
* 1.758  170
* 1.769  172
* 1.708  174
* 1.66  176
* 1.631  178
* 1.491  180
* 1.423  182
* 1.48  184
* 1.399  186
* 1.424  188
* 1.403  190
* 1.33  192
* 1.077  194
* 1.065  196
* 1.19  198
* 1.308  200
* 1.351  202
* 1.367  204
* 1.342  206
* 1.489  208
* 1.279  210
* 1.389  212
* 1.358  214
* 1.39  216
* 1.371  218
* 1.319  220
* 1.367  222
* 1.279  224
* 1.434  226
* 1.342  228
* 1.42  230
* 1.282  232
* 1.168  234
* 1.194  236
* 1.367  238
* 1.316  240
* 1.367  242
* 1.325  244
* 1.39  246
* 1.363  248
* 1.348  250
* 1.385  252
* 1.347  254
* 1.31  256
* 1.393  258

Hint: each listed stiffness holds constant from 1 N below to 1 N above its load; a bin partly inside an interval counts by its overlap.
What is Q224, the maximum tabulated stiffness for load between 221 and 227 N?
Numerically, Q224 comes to 1.434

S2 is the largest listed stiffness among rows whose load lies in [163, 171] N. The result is 1.793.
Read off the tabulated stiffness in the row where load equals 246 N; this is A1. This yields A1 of 1.39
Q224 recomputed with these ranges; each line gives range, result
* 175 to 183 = 1.66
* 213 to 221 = 1.39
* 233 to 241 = 1.367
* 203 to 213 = 1.489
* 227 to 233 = 1.42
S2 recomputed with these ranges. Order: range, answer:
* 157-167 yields 1.715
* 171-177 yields 1.769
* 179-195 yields 1.491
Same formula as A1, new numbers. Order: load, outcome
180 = 1.491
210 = 1.279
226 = 1.434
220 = 1.319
